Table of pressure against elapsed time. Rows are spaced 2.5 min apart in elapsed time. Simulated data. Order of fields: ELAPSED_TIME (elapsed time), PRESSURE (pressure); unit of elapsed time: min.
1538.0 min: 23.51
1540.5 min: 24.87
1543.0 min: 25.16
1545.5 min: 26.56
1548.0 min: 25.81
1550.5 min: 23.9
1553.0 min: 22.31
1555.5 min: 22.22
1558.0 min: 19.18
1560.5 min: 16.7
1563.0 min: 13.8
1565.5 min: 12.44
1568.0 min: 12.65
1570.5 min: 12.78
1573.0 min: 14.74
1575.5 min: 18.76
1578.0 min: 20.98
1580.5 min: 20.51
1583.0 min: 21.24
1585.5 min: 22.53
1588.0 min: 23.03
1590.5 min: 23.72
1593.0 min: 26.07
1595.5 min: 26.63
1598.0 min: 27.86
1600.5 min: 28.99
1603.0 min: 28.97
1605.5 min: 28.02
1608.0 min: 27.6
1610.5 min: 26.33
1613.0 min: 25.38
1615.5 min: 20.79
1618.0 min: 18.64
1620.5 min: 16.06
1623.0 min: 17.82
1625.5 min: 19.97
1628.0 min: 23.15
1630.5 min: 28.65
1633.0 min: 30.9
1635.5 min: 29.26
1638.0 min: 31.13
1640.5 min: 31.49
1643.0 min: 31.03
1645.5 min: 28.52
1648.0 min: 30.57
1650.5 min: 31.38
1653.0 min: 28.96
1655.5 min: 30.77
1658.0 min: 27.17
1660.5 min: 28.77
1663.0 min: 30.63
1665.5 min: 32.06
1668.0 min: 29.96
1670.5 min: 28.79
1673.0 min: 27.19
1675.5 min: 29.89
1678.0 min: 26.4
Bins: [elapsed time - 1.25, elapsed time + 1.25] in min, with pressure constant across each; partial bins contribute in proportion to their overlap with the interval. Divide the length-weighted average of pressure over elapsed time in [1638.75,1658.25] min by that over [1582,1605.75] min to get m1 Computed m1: 1.18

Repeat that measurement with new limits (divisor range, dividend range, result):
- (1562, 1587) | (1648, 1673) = 1.74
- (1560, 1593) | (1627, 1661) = 1.61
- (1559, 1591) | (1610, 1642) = 1.38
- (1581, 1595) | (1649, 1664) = 1.27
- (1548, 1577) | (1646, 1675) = 1.68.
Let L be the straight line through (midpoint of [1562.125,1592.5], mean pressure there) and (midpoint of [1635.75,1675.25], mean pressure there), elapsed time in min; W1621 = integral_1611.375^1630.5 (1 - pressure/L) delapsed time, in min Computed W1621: 3.0 min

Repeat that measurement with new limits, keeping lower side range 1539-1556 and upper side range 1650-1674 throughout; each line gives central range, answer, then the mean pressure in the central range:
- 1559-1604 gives 9.5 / 20.6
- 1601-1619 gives 1.2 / 25.4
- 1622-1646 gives 0.9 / 27.2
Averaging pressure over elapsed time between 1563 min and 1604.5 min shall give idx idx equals 21.2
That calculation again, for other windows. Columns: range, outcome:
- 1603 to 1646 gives 25.6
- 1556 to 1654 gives 23.5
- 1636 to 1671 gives 30.1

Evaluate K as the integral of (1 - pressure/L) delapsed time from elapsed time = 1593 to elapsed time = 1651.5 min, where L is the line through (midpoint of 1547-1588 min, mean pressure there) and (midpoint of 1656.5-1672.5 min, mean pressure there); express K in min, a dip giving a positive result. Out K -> -3.9 min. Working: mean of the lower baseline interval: 18.9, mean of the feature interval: 26.5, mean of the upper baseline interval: 29.5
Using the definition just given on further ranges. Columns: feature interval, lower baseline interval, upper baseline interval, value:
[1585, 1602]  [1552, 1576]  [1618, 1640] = -4.7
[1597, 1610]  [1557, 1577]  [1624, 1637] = -4.0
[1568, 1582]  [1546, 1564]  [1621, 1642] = 3.2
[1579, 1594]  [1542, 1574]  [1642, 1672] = -0.4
